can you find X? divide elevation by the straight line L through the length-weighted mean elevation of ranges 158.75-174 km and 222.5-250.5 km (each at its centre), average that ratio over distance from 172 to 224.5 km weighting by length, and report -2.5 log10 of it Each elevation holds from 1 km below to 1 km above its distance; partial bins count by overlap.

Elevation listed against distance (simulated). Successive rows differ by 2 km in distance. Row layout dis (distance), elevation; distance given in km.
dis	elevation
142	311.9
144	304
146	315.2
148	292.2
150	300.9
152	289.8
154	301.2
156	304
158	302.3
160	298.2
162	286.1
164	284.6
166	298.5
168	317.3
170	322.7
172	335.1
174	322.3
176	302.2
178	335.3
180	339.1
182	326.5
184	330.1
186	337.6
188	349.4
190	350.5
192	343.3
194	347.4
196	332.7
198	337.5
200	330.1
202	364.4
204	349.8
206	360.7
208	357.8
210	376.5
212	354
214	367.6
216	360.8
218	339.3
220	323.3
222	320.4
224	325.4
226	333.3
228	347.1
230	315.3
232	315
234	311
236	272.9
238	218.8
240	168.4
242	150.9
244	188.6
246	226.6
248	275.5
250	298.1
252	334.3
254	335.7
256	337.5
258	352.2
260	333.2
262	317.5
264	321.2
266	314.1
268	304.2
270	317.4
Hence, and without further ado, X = -0.18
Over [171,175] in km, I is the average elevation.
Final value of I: 329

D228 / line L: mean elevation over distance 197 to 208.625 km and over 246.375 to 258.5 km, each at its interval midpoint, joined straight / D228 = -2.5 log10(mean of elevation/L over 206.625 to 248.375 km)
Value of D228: 0.12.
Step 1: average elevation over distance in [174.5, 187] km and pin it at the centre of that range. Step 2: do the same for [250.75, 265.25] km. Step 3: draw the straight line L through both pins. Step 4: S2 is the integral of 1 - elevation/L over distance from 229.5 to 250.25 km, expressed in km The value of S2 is 5.35 km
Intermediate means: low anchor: 328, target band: 246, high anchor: 332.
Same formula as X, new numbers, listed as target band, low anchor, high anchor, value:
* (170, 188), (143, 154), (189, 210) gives 0.00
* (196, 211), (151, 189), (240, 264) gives -0.17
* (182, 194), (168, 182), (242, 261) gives -0.07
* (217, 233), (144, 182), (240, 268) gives -0.12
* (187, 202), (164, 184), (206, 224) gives -0.03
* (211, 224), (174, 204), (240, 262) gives -0.11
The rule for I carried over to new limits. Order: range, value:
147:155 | 296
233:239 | 268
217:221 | 331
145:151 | 303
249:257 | 326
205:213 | 362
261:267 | 318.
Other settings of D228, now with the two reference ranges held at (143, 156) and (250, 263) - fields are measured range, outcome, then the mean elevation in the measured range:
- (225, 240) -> 0.11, 293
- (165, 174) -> -0.04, 319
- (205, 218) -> -0.13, 361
